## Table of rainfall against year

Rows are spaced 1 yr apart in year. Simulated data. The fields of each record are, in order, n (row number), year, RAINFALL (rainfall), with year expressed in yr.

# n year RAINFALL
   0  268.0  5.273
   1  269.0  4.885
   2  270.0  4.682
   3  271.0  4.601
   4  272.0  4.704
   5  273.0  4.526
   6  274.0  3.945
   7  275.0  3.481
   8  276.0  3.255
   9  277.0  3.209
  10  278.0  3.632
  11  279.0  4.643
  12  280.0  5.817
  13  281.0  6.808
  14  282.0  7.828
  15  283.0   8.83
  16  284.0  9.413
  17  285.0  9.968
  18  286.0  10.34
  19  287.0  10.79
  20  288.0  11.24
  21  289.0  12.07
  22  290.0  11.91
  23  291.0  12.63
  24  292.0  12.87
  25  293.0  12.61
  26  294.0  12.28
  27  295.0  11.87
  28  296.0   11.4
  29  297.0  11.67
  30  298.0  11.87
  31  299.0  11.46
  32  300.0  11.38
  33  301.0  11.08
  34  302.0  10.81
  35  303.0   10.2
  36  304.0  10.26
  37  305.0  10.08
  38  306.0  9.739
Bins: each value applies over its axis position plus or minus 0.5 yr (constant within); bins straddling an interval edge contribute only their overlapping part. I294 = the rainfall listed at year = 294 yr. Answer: 12.28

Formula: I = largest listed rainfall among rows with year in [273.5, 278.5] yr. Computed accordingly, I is 3.945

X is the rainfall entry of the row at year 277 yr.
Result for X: 3.209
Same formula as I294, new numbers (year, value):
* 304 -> 10.26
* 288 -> 11.24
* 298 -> 11.87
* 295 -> 11.87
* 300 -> 11.38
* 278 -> 3.632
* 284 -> 9.413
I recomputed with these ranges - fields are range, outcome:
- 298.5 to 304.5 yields 11.46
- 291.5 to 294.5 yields 12.87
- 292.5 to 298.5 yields 12.61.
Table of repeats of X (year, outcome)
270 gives 4.682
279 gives 4.643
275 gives 3.481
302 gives 10.81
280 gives 5.817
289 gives 12.07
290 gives 11.91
